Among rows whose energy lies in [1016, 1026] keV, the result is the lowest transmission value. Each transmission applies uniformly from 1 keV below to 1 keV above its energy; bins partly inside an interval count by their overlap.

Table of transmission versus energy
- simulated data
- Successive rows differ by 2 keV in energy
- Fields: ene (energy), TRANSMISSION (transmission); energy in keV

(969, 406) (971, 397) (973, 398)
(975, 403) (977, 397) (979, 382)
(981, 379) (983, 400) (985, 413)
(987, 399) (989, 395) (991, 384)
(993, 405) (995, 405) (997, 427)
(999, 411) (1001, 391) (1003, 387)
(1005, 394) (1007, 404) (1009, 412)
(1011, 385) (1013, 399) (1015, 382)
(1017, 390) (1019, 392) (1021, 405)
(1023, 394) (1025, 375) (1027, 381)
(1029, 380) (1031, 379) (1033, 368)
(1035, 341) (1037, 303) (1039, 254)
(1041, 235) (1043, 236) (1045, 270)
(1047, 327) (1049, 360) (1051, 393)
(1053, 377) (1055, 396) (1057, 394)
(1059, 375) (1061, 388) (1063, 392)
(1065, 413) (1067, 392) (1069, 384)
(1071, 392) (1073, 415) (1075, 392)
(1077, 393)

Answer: 375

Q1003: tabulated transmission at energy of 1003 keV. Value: 387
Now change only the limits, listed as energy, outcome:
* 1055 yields 396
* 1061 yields 388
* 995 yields 405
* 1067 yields 392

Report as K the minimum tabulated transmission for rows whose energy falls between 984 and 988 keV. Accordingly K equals 399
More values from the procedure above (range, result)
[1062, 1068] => 392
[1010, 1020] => 382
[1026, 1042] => 235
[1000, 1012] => 385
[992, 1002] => 391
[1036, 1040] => 254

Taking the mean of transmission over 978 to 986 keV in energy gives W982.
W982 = 394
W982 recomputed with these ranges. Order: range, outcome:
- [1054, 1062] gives 388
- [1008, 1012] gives 398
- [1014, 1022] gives 392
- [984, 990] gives 402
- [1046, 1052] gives 360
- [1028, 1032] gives 380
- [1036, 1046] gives 260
